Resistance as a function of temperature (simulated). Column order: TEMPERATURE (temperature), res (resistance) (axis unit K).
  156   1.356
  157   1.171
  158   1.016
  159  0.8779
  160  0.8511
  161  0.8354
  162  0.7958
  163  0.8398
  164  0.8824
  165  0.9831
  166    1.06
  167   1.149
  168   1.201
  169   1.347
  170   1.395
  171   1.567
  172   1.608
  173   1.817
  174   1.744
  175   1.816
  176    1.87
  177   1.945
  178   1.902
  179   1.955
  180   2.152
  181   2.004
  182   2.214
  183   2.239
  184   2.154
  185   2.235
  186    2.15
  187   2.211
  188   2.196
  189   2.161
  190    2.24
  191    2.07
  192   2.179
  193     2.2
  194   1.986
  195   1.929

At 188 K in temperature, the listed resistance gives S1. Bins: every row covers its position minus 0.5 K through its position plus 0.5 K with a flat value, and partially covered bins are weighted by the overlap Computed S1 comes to 2.196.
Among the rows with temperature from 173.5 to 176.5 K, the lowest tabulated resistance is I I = 1.744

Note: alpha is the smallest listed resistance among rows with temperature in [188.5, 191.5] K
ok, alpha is 2.07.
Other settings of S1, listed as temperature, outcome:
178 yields 1.902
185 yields 2.235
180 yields 2.152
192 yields 2.179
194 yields 1.986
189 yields 2.161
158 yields 1.016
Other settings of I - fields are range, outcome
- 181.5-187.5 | 2.15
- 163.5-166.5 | 0.8824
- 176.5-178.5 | 1.902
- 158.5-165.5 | 0.7958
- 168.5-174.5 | 1.347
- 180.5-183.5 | 2.004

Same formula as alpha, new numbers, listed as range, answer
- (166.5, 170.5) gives 1.149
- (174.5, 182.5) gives 1.816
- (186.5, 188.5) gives 2.196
